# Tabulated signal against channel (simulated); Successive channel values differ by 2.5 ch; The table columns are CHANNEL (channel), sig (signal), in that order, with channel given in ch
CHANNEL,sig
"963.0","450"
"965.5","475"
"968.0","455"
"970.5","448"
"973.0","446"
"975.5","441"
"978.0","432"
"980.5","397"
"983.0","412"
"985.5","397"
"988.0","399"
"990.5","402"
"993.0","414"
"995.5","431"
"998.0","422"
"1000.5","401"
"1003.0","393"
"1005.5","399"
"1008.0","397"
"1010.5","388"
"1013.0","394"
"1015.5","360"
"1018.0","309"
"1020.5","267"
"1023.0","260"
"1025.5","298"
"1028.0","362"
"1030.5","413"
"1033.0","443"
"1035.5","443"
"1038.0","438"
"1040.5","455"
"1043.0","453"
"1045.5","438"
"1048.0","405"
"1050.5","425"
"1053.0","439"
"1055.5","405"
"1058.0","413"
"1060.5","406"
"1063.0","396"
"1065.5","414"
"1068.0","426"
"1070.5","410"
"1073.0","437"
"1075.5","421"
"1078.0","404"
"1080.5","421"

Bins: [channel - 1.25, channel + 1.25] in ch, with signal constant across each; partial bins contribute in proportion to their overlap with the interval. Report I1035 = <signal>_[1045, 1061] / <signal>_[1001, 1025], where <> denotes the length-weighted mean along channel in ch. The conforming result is 1.2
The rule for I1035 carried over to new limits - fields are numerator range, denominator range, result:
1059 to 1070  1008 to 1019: 1.12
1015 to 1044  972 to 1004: 0.90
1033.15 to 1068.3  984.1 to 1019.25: 1.08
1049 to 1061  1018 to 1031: 1.33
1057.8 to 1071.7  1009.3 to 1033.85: 1.18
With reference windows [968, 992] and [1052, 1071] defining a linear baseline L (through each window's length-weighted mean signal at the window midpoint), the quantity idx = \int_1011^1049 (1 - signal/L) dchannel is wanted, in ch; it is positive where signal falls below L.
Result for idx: 3.1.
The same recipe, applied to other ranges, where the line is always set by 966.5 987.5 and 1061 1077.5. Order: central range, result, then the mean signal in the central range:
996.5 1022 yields 3.1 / 372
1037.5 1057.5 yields -0.6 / 431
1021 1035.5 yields 2.2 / 358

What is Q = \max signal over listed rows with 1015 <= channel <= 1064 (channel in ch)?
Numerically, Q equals 455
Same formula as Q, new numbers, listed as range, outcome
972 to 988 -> 446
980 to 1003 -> 431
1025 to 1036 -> 443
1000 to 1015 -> 401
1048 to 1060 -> 439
